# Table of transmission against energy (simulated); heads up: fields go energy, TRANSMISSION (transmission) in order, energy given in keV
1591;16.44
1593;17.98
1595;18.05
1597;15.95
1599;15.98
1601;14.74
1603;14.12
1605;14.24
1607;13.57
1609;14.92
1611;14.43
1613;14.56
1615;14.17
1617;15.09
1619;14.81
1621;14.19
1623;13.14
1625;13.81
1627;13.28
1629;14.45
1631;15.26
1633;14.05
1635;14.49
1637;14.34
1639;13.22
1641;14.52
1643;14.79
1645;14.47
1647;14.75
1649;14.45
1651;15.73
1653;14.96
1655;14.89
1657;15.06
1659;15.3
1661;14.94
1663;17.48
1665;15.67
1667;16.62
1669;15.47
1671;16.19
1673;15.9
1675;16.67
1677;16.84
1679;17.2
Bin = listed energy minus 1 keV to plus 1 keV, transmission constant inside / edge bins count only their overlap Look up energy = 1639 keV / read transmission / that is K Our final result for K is 13.22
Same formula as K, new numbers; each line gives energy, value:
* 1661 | 14.94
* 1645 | 14.47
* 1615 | 14.17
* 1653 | 14.96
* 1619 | 14.81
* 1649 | 14.45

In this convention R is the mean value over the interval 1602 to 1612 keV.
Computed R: 14.3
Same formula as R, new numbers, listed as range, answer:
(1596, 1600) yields 16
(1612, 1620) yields 14.7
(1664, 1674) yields 16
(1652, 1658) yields 15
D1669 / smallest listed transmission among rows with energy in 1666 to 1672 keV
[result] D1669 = 15.47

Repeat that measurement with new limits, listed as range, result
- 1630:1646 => 13.22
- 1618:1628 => 13.14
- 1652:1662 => 14.89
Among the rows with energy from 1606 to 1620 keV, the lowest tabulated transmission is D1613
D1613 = 13.57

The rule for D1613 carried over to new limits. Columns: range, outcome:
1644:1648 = 14.47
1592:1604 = 14.12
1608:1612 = 14.43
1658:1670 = 14.94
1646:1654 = 14.45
